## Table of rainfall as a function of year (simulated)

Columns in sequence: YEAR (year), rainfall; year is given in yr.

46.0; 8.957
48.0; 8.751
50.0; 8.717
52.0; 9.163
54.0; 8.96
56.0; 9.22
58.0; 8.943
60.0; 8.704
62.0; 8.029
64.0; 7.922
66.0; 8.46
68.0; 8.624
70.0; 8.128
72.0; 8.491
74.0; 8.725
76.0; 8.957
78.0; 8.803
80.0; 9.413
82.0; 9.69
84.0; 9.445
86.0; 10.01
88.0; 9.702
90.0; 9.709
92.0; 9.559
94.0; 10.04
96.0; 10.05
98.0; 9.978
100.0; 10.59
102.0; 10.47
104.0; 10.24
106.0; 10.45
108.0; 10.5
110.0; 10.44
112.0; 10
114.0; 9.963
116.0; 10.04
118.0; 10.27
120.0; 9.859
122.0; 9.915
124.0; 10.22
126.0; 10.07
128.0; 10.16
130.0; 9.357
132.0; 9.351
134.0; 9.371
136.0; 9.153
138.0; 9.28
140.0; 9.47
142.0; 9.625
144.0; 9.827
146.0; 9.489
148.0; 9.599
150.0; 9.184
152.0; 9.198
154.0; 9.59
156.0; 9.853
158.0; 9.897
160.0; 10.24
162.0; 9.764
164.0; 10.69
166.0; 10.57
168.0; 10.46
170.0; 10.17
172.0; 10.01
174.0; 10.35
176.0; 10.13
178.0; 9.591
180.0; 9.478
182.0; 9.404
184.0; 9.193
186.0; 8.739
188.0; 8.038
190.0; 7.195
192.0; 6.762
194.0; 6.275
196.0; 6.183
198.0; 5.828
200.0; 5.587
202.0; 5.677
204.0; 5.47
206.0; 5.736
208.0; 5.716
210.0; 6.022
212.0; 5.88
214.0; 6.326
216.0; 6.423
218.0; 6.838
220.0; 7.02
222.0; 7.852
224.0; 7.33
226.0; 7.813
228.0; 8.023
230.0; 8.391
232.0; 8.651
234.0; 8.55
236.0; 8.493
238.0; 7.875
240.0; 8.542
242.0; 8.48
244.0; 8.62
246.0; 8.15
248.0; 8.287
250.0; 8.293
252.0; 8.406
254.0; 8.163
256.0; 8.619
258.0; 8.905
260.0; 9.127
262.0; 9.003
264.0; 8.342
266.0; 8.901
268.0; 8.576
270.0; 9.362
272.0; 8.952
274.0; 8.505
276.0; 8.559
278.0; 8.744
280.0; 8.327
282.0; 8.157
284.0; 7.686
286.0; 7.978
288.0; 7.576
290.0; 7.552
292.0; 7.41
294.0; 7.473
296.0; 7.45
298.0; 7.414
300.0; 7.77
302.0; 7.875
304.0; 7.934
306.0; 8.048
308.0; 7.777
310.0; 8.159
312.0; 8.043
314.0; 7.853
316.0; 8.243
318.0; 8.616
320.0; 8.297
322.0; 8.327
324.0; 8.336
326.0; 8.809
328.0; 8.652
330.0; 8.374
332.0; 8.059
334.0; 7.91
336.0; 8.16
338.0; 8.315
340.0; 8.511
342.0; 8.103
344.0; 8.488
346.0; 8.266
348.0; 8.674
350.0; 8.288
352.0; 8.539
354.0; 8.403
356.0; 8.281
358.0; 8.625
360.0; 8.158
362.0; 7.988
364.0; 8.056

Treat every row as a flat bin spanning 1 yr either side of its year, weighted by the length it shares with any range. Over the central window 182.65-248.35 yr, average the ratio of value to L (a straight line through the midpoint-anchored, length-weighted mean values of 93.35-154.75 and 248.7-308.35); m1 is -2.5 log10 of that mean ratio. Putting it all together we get 0.22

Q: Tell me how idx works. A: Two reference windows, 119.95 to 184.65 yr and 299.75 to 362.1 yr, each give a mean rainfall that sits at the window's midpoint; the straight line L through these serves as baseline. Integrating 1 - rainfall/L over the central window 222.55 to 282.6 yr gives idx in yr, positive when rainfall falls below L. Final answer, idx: 3.01 yr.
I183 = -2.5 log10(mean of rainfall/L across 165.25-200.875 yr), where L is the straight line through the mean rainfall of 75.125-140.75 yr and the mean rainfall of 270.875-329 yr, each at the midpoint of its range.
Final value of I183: 0.08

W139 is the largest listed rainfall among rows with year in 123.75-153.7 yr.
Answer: 10.22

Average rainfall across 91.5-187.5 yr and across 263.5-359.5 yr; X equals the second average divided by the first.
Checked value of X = 0.83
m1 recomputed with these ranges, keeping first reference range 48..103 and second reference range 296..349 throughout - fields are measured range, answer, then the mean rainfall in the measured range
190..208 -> 0.40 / 6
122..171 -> -0.10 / 9.78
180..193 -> 0.05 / 8.32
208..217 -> 0.37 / 6.11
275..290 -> 0.03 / 8.11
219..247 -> 0.05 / 8.13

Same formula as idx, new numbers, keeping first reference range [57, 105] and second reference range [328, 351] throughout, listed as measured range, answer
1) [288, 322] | 2.24 yr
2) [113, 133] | -1.76 yr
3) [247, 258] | 0.29 yr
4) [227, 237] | 0.33 yr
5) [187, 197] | 2.22 yr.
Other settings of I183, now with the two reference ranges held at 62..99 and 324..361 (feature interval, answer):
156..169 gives -0.15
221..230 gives 0.12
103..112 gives -0.14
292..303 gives 0.13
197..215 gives 0.45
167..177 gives -0.15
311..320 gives 0.03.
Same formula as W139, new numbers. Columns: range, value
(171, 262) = 10.35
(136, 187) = 10.69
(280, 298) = 8.327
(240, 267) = 9.127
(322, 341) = 8.809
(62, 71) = 8.624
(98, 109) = 10.59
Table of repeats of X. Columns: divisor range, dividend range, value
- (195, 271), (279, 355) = 1.06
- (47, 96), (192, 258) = 0.81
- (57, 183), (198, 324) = 0.81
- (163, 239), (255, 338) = 1.05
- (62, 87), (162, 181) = 1.15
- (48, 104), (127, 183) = 1.06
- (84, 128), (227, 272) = 0.85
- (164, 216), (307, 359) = 1.06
